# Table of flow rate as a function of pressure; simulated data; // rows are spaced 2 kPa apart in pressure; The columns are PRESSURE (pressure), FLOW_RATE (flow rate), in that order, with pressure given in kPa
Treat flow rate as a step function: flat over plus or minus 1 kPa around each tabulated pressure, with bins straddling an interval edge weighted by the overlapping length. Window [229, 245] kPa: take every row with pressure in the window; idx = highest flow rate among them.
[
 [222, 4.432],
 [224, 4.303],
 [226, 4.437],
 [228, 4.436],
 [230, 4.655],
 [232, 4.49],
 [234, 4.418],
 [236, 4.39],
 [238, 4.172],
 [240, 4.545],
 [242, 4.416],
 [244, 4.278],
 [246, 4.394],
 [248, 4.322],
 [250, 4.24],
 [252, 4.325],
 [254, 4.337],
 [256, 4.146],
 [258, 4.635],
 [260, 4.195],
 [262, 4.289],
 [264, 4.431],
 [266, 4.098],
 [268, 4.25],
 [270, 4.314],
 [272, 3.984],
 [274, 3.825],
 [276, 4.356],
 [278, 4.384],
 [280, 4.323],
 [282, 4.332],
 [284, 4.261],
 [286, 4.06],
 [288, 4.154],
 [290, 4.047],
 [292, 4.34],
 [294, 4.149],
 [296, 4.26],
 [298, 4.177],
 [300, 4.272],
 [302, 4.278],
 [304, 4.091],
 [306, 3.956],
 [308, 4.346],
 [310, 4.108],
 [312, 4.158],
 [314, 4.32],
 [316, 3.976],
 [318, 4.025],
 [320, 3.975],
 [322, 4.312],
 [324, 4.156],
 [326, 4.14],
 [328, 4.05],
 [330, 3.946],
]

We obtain 4.655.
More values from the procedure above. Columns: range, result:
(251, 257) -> 4.337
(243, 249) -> 4.394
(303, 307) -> 4.091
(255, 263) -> 4.635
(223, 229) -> 4.437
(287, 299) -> 4.34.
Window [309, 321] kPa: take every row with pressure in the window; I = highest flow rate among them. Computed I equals 4.32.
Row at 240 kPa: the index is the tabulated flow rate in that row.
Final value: 4.545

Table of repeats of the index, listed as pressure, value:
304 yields 4.091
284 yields 4.261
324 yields 4.156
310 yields 4.108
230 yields 4.655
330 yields 3.946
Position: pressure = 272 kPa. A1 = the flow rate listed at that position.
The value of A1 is 3.984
